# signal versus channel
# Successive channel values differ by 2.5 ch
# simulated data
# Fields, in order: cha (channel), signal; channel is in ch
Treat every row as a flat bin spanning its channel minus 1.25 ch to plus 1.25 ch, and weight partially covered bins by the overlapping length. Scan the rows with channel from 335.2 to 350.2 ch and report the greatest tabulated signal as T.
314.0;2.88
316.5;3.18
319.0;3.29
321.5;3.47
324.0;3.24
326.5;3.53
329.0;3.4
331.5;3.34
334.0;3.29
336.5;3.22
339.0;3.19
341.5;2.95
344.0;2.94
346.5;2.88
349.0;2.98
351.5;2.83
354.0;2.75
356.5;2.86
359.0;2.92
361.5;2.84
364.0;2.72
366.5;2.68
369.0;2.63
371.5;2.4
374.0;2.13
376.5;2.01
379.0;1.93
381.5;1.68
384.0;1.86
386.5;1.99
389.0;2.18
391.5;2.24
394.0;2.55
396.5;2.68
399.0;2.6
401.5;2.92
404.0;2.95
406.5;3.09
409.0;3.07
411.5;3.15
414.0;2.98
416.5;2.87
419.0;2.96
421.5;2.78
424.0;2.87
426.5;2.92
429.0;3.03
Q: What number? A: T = 3.22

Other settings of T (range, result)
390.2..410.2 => 3.09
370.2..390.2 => 2.4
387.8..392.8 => 2.24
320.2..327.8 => 3.53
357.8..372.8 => 2.92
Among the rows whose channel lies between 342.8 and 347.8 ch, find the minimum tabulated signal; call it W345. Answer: 2.88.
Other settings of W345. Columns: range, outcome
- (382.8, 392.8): 1.86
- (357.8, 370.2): 2.63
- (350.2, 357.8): 2.75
